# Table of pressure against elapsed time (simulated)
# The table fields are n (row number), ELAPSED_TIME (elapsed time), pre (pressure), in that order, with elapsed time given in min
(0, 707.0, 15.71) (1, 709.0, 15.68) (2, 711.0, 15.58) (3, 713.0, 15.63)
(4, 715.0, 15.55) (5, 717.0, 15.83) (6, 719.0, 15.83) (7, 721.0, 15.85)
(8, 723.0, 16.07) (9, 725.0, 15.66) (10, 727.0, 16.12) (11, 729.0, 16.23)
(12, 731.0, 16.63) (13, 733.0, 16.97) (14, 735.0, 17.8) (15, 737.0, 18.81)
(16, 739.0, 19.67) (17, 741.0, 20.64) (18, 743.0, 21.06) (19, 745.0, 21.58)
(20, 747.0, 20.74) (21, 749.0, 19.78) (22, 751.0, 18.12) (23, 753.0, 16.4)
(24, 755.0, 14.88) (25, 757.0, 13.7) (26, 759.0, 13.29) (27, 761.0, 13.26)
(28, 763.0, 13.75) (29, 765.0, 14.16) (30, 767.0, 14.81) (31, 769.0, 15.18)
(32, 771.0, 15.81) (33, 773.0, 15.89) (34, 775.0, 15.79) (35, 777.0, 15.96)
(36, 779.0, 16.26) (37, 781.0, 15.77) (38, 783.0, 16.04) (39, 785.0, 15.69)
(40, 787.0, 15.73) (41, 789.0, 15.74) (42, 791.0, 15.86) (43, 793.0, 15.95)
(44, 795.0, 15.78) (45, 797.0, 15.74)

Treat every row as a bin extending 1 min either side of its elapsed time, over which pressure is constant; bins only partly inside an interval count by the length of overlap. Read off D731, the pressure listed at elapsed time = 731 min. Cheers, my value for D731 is 16.63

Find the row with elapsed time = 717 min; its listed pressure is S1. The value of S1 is 15.83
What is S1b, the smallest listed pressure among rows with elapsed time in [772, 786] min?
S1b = 15.69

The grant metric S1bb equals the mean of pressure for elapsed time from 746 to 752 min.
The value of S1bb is 19.5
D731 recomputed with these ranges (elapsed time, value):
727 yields 16.12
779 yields 16.26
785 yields 15.69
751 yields 18.12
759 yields 13.29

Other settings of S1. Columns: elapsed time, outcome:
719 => 15.83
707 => 15.71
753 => 16.4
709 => 15.68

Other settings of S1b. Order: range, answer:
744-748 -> 20.74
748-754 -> 16.4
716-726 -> 15.66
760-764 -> 13.26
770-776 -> 15.79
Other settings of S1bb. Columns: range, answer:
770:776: 15.8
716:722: 15.8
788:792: 15.8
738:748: 20.7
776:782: 16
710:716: 15.6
